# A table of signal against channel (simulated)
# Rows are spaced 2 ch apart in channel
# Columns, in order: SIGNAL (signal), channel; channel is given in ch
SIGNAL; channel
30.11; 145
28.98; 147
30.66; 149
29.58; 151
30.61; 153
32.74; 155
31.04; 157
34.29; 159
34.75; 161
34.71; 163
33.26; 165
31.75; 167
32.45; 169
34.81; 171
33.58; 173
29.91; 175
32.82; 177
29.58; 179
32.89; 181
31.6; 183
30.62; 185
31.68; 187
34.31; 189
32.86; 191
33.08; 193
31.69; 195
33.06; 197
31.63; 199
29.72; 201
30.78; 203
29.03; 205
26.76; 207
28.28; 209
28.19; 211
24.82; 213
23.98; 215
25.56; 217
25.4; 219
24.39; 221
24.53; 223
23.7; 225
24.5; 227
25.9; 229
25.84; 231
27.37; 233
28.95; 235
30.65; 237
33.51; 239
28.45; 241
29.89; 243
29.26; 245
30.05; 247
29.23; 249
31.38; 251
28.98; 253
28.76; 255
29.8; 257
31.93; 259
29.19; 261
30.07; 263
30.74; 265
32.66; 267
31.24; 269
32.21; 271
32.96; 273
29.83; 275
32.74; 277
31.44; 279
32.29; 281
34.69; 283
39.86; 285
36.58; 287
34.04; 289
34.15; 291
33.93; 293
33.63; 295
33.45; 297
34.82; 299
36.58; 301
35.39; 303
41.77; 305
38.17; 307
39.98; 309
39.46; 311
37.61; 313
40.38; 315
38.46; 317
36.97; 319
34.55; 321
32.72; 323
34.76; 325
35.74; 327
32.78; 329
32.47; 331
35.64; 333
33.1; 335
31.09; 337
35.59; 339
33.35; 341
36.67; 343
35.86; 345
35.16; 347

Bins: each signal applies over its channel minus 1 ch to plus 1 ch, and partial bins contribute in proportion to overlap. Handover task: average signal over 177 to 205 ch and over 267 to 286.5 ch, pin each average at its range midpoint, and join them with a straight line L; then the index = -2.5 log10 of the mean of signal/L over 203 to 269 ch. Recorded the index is 0.15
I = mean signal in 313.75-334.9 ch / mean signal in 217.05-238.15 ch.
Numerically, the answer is 1.4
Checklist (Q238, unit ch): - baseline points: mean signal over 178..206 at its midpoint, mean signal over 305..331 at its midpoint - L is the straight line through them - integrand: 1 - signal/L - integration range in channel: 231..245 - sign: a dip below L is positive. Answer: 1.7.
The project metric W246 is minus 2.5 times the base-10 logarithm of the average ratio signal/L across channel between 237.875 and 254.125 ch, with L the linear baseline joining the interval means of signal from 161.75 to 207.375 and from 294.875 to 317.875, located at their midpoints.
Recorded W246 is 0.16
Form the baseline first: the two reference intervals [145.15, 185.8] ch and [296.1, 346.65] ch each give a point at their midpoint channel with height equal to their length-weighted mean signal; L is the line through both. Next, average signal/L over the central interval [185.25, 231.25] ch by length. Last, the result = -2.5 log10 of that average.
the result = 0.17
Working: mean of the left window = 32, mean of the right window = 35.9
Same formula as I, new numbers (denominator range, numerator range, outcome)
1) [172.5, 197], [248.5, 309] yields 1.04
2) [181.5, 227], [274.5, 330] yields 1.24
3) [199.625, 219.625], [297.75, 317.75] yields 1.40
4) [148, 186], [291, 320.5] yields 1.15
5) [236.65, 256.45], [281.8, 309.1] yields 1.20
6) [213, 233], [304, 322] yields 1.54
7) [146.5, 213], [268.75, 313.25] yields 1.11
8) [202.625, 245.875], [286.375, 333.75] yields 1.32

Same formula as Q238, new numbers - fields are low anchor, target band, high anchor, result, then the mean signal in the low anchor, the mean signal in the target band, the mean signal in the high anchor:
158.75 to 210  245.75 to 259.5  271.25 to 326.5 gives 1.7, 31.9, 29.9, 35.6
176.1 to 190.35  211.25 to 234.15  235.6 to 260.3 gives 4.2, 31.9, 25.2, 30.1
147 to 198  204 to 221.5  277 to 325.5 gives 3.7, 32.3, 26.3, 36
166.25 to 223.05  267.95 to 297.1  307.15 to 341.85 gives 0.3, 30.1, 33.5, 35.6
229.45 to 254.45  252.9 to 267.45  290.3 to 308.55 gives 0.6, 29.4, 30.3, 35.9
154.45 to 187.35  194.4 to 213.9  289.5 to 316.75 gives 2.4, 32.5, 29.4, 36.9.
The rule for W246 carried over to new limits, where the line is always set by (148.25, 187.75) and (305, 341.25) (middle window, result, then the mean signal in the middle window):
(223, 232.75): 0.317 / 25.1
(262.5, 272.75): 0.099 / 31.6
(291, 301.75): 0.027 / 34.4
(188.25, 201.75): 0.016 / 32.3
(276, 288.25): 0.011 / 34.6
